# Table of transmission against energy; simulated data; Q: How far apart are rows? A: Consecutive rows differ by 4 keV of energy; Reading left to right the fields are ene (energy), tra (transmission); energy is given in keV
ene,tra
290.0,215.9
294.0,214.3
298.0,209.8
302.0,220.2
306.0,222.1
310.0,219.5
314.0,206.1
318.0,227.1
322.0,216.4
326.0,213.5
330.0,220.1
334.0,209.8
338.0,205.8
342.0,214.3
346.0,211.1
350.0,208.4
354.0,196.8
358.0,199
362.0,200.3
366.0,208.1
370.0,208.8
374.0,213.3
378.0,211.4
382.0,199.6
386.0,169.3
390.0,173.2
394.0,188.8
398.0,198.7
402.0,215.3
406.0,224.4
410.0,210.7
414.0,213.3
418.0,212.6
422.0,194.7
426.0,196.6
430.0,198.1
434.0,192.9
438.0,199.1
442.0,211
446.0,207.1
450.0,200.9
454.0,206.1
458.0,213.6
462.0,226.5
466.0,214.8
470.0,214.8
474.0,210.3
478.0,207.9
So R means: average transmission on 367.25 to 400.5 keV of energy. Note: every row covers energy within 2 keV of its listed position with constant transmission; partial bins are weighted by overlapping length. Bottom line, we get 196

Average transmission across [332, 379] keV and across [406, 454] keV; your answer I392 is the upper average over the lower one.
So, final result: 0.99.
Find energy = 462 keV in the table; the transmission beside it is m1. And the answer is 226.5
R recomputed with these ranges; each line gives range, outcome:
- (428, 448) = 202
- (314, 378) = 210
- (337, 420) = 204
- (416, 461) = 203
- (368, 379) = 211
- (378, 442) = 200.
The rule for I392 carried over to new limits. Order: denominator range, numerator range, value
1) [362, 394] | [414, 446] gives 1.02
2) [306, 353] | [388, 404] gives 0.91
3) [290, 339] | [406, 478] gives 0.96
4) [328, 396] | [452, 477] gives 1.06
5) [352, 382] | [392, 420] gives 1.02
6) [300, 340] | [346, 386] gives 0.94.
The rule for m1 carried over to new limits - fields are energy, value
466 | 214.8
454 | 206.1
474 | 210.3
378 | 211.4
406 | 224.4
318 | 227.1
